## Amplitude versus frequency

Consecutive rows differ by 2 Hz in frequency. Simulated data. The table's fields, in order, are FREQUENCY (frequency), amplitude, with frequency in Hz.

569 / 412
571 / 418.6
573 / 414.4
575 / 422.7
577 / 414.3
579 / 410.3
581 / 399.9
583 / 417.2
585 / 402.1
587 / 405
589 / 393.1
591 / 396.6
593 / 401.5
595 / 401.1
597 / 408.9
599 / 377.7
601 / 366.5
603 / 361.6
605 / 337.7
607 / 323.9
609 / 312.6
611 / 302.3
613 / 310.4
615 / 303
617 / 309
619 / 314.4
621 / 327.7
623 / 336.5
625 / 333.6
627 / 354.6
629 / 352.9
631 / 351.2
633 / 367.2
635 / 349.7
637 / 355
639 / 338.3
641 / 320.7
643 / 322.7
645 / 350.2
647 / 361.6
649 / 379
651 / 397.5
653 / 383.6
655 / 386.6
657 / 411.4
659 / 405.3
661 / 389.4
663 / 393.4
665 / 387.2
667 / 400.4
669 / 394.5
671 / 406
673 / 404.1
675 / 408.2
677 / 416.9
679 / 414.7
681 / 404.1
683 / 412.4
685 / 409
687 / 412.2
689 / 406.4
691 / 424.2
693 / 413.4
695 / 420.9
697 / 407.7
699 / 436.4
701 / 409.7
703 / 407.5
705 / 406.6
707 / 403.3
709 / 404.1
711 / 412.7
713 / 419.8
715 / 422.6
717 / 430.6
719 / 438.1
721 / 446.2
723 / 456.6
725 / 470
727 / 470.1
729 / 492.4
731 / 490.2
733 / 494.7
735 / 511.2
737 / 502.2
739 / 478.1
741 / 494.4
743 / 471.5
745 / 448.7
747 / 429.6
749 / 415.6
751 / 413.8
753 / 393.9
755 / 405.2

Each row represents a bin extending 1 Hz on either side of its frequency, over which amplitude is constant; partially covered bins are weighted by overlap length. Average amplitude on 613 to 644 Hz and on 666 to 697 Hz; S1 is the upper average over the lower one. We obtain 1.22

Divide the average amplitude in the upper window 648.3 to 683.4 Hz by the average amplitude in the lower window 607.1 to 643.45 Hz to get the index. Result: 1.2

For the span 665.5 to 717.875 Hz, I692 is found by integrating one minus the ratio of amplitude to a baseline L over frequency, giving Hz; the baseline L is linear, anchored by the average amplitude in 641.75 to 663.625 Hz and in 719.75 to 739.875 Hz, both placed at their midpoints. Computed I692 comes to 2.2 Hz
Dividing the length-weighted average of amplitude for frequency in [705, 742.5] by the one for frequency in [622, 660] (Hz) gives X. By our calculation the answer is 1.3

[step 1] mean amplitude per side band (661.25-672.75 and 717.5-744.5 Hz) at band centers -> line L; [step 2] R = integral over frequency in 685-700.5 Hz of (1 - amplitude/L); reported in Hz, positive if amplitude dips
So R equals 0.4 Hz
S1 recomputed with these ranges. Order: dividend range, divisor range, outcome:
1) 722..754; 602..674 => 1.30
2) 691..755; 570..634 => 1.20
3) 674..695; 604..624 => 1.30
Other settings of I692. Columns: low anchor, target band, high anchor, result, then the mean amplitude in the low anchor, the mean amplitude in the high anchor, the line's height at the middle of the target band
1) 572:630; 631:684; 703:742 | 3.2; 366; 454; 407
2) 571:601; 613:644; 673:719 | 5.5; 404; 414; 408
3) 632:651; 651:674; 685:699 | -1.1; 352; 415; 378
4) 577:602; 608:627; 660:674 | 3.8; 399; 396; 398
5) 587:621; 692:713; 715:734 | 1.4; 352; 463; 443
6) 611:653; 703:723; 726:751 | 0.9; 342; 472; 441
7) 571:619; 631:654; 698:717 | 2.0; 373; 415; 391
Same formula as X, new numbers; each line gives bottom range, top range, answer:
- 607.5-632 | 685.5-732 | 1.32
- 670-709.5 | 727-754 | 1.13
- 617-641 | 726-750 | 1.39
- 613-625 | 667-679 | 1.27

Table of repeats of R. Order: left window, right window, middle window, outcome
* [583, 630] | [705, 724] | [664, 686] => -0.3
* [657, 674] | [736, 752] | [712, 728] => -0.2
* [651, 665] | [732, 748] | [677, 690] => 0.3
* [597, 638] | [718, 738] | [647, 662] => -0.2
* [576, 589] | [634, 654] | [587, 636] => 4.1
